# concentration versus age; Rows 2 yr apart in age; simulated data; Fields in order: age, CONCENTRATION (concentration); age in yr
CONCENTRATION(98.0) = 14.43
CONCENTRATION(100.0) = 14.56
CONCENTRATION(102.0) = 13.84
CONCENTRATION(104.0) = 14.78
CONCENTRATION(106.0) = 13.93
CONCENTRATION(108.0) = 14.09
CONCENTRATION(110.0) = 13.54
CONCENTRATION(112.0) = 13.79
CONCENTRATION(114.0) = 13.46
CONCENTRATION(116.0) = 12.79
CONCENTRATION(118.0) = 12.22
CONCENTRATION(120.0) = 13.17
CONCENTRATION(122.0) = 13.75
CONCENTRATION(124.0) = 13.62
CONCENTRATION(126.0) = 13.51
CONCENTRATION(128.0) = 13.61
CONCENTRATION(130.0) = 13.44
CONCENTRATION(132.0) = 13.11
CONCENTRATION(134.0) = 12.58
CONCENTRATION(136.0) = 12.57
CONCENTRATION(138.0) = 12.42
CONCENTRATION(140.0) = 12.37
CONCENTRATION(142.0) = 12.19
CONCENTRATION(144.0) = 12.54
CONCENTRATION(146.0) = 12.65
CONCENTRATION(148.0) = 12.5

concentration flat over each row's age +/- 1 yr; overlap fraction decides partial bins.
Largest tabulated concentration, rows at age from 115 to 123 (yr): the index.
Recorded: 13.75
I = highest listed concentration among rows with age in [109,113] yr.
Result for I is 13.79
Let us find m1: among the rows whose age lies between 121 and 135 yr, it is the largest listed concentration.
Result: 13.75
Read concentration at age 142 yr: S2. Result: 12.19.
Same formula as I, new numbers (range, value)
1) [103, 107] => 14.78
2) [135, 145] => 12.57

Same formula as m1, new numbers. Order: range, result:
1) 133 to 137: 12.58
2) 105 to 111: 14.09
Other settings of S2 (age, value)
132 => 13.11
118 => 12.22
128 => 13.61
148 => 12.5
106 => 13.93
